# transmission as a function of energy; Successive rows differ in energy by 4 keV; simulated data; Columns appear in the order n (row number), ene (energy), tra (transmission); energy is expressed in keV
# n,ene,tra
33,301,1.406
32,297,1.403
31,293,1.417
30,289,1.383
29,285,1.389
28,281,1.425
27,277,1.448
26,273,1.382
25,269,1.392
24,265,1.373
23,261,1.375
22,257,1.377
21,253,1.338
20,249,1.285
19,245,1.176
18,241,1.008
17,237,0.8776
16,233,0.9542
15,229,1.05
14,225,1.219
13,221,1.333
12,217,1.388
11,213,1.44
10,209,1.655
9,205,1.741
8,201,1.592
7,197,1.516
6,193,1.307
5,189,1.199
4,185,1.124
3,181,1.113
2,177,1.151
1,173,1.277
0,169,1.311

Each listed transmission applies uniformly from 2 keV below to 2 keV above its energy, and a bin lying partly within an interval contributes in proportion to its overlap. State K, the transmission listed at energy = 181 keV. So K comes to 1.113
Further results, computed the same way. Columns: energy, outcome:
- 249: 1.285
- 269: 1.392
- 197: 1.516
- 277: 1.448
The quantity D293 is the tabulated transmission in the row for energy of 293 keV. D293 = 1.417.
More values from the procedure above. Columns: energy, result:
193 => 1.307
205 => 1.741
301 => 1.406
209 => 1.655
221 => 1.333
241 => 1.008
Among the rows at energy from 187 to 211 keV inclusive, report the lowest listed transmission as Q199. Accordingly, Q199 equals 1.199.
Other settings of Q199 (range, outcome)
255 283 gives 1.373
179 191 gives 1.113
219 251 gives 0.8776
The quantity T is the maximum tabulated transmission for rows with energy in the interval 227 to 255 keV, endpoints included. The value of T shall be 1.338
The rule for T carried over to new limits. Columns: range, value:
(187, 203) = 1.592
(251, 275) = 1.392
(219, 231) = 1.333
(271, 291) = 1.448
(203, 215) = 1.741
